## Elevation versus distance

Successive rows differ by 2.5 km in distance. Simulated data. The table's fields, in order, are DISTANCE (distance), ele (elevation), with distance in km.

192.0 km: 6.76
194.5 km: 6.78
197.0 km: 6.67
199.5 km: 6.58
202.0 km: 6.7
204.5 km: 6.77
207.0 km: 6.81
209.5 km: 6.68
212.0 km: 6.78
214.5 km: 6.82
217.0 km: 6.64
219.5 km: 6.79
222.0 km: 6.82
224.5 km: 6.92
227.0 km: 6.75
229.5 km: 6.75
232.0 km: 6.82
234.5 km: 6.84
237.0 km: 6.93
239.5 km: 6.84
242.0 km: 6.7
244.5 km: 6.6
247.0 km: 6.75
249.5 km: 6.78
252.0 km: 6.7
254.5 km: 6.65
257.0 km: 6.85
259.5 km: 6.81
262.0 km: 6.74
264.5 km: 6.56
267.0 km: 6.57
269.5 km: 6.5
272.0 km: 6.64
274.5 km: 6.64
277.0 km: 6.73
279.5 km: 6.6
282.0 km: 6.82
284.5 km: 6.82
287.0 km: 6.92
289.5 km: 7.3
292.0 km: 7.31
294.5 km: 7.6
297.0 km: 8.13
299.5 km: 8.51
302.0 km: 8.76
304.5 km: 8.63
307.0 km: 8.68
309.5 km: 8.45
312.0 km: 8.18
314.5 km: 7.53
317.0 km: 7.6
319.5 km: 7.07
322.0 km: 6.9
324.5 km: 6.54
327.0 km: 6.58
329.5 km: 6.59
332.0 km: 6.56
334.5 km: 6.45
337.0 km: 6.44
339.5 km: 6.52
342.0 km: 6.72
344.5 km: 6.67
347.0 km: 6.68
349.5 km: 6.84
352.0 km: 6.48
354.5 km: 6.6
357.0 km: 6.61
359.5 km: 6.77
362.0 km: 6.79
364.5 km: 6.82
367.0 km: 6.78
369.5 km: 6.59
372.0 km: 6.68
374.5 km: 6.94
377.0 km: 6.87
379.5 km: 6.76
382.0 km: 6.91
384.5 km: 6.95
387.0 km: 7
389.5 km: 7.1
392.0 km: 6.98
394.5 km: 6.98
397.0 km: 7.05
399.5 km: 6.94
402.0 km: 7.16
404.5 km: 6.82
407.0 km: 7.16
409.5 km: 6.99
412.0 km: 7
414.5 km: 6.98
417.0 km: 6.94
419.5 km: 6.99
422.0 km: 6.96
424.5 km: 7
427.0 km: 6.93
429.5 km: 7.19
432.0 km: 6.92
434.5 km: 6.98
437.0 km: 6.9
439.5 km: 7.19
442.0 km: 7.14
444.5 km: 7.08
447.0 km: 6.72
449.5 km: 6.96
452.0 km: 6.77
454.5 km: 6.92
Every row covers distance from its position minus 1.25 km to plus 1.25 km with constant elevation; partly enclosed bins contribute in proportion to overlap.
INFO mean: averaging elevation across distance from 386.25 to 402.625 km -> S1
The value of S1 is 7.03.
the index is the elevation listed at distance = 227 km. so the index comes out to 6.75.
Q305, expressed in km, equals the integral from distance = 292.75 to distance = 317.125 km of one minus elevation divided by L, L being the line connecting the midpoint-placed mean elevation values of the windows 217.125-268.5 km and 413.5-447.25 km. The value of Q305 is -4.9 km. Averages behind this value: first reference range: 6.75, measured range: 8.22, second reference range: 7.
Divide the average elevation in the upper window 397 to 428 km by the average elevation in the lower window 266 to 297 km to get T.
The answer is 1.0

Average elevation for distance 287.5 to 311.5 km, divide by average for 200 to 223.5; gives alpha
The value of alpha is 1.20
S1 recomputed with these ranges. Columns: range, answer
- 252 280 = 6.67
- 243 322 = 7.23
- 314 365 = 6.74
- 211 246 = 6.79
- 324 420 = 6.8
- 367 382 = 6.78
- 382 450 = 7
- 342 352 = 6.7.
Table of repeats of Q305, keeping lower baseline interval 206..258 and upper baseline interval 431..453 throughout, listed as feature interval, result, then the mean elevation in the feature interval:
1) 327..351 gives 0.9 km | 6.6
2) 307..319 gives -2.0 km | 7.96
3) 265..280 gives 0.4 km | 6.61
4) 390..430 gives -0.4 km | 7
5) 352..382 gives 0.7 km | 6.74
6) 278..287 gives 0.1 km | 6.77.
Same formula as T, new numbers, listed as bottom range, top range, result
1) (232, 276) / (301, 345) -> 1.08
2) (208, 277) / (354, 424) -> 1.02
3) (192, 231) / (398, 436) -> 1.04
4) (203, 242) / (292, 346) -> 1.09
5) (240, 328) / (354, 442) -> 0.97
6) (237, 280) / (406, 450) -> 1.05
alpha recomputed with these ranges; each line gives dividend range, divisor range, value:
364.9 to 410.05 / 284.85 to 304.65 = 0.89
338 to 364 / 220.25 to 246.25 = 0.98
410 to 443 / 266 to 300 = 0.99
